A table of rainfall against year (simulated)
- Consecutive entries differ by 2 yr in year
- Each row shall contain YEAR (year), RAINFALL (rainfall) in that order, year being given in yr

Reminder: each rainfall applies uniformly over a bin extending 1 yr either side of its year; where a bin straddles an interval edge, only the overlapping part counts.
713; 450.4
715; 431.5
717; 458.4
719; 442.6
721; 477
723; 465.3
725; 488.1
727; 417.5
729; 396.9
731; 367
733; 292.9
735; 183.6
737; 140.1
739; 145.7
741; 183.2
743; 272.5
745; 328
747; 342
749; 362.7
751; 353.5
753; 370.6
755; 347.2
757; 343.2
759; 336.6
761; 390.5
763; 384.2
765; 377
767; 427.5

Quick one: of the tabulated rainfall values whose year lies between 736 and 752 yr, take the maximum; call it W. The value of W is 362.7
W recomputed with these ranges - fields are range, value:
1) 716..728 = 488.1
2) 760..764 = 390.5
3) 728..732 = 396.9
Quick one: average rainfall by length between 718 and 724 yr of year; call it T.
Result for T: 462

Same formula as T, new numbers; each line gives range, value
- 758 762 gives 364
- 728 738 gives 276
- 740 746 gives 261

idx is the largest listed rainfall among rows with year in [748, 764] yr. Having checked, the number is 390.5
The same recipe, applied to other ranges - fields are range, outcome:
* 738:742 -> 183.2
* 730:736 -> 367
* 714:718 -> 458.4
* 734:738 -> 183.6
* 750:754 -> 370.6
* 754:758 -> 347.2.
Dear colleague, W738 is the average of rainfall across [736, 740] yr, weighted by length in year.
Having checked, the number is 143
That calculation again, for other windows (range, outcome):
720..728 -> 462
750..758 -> 354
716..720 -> 450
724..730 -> 434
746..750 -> 352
